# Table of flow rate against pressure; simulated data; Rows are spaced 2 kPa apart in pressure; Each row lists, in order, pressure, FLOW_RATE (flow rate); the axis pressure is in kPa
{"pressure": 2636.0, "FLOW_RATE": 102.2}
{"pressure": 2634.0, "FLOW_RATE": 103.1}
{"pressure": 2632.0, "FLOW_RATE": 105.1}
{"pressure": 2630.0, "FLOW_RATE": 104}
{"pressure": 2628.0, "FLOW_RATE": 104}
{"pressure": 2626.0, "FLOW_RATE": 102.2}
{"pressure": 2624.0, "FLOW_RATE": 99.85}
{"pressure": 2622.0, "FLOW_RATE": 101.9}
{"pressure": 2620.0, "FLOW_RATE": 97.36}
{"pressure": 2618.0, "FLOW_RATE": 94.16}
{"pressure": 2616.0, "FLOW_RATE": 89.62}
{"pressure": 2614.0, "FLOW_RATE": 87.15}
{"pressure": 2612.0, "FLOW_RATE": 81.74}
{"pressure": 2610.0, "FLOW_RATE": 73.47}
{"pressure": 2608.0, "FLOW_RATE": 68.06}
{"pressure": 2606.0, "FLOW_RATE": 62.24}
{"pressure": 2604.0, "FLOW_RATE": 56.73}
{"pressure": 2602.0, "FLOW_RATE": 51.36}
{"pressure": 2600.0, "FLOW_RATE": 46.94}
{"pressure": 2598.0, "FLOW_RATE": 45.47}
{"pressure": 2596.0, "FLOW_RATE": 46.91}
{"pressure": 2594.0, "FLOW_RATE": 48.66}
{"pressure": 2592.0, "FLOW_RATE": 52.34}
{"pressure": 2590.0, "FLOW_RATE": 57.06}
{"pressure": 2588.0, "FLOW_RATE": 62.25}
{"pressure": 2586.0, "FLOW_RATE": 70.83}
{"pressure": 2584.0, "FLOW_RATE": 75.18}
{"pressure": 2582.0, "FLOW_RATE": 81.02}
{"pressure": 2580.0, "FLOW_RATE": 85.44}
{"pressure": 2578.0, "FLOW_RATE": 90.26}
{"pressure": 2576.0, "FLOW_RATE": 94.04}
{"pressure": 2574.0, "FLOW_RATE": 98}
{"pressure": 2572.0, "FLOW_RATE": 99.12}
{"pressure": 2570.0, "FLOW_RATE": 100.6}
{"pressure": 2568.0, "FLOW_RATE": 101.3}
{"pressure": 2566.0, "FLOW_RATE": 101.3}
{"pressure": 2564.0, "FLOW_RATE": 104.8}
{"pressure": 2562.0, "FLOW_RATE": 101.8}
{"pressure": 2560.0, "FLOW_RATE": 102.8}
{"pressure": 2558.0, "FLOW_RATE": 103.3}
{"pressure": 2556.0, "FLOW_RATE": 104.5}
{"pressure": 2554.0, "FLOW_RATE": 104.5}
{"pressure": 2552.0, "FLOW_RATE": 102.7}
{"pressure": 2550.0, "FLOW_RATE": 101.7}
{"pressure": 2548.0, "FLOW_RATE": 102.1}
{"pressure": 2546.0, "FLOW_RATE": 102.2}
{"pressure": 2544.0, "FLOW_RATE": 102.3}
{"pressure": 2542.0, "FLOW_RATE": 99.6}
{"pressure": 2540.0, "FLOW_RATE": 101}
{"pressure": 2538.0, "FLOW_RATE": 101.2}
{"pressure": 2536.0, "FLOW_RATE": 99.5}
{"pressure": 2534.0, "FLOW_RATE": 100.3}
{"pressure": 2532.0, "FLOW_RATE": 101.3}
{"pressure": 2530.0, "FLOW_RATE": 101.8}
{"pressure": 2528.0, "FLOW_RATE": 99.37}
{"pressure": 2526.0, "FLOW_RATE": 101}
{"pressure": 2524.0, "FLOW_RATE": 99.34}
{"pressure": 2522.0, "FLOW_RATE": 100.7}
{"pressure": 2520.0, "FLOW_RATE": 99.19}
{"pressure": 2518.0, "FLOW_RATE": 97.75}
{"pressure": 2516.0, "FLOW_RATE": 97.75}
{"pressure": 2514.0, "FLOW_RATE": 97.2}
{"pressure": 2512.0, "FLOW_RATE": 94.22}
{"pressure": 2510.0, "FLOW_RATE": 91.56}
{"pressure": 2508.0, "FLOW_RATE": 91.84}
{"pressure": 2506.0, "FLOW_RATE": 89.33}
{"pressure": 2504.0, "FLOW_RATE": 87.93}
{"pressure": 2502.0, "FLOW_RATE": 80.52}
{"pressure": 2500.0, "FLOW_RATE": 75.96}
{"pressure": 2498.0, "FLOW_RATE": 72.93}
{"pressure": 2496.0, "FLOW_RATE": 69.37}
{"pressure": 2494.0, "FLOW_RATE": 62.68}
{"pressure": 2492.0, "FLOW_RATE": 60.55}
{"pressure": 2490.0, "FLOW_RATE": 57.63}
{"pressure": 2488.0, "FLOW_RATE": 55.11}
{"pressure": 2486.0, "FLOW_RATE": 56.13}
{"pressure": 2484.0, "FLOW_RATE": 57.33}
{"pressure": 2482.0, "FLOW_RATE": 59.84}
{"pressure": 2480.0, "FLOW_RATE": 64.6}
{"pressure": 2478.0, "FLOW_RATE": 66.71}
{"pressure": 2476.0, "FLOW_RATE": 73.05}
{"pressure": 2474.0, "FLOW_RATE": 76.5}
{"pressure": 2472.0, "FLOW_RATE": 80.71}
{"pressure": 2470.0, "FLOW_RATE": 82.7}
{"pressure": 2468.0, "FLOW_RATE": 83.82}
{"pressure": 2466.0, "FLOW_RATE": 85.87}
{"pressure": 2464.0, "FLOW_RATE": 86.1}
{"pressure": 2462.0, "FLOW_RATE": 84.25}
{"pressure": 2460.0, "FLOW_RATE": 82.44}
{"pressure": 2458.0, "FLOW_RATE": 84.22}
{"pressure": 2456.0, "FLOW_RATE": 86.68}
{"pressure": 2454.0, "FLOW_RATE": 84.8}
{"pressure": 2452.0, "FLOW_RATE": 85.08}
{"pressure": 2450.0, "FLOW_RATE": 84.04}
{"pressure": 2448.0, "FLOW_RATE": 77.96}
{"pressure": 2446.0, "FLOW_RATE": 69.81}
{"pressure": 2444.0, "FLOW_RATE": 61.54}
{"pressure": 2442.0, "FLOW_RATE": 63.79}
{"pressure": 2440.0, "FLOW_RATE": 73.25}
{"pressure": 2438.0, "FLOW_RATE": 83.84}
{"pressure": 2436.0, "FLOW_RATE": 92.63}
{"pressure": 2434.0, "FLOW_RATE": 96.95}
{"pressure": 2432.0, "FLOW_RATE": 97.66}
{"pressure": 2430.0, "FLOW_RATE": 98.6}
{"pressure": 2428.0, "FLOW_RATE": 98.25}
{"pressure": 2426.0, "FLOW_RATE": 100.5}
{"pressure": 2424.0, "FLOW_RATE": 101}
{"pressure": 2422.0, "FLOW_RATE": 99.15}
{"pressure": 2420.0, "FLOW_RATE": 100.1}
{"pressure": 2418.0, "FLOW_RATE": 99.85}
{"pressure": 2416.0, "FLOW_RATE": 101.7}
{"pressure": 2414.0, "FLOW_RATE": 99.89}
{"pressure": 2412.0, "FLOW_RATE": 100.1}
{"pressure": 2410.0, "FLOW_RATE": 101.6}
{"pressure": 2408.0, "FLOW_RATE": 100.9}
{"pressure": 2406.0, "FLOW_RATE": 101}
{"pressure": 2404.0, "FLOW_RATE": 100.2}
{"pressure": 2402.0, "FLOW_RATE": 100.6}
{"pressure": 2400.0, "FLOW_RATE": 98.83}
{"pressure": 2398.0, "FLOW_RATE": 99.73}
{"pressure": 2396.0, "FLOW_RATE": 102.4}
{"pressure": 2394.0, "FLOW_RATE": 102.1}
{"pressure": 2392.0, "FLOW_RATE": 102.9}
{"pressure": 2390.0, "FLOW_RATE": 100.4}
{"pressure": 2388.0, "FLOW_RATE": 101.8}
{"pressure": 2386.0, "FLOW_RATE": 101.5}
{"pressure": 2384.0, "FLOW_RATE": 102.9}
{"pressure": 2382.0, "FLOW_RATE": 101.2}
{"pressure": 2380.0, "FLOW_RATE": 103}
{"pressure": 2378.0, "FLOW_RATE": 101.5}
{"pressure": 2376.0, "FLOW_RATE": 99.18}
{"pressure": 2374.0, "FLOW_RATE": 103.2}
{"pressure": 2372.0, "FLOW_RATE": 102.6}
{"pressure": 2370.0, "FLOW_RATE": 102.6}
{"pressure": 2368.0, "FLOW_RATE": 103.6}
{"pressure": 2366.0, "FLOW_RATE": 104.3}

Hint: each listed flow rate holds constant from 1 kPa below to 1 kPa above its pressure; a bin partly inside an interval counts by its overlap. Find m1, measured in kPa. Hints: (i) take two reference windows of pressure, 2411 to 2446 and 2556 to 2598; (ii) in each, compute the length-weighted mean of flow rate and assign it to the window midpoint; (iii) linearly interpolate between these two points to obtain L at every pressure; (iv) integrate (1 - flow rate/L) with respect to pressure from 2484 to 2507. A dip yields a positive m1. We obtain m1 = 4.86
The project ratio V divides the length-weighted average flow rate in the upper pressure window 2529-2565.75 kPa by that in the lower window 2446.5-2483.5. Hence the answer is 1.29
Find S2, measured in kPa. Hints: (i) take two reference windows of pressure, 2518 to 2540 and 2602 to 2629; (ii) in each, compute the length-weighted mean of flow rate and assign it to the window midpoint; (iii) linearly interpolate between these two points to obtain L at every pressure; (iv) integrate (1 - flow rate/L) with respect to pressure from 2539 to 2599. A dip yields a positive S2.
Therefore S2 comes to 3.5 kPa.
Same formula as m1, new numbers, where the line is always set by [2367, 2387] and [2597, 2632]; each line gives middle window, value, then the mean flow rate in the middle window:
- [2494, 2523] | 0.7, 88.1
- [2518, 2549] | -4.4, 101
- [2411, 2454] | 3.4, 89.7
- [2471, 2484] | 3.3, 69.2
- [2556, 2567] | -2.2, 103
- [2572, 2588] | 0.0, 84.4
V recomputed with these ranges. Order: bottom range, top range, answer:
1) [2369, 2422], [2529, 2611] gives 0.85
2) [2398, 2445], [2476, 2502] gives 0.68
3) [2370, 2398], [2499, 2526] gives 0.91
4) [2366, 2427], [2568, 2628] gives 0.76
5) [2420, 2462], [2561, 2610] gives 0.87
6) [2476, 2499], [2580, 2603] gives 0.95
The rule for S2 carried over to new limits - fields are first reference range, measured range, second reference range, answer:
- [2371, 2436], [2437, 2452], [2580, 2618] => 3.0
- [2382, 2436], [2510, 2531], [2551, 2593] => -1.2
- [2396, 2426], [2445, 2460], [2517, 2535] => 2.8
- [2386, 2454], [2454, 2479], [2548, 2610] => 2.5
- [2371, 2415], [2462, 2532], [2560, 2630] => 7.1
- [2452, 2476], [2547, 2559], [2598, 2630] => -3.2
